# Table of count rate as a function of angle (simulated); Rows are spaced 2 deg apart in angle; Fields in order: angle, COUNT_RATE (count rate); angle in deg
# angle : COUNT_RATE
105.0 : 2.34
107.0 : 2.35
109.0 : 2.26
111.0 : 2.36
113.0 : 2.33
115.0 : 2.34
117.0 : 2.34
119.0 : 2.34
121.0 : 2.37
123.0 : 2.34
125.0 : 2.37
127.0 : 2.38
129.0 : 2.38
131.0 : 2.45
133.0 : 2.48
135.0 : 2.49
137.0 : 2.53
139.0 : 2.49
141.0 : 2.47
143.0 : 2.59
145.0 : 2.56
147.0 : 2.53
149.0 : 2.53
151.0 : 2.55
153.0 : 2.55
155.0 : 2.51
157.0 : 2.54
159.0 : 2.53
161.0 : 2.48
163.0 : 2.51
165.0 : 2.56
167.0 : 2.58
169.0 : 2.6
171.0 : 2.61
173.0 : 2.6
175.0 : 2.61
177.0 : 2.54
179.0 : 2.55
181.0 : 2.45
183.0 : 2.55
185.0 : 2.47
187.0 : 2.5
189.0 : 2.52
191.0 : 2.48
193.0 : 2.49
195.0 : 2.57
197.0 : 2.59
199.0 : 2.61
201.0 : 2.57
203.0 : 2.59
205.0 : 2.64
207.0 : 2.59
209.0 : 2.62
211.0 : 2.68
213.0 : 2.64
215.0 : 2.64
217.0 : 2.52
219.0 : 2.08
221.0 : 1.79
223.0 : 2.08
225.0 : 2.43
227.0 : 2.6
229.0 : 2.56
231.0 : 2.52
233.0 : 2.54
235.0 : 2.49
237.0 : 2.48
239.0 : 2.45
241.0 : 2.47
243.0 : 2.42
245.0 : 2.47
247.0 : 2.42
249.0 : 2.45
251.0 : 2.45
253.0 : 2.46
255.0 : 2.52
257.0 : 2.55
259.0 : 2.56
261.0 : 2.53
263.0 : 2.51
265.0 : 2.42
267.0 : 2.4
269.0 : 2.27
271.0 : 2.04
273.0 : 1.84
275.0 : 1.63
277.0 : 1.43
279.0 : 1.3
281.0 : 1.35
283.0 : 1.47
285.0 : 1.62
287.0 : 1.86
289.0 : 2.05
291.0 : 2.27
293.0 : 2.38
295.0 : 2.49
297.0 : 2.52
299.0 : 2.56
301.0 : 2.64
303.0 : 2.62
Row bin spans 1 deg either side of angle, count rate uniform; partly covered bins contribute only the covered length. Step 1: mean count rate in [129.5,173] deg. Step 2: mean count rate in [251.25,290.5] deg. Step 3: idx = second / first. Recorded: 0.81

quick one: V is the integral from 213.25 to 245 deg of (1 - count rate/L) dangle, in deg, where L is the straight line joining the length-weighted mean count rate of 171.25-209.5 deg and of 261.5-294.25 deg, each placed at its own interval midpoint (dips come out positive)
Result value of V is -1.8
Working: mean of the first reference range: 2.55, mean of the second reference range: 1.94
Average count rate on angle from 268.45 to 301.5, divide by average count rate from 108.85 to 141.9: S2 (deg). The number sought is 0.82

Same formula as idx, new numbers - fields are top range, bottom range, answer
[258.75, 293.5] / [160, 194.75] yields 0.78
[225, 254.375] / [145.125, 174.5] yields 0.97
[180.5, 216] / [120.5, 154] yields 1.04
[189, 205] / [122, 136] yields 1.06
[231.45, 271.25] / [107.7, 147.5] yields 1.01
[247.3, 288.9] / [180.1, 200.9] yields 0.83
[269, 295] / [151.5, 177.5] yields 0.71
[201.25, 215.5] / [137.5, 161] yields 1.04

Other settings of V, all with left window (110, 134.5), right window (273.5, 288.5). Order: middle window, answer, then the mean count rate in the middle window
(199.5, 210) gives -3.5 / 2.6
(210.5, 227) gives -4.3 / 2.36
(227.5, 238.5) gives -4.4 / 2.52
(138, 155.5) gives -2.2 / 2.53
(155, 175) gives -3.8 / 2.56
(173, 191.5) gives -4.1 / 2.52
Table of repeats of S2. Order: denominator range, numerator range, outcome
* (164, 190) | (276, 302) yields 0.78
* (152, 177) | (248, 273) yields 0.94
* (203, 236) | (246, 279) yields 0.91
